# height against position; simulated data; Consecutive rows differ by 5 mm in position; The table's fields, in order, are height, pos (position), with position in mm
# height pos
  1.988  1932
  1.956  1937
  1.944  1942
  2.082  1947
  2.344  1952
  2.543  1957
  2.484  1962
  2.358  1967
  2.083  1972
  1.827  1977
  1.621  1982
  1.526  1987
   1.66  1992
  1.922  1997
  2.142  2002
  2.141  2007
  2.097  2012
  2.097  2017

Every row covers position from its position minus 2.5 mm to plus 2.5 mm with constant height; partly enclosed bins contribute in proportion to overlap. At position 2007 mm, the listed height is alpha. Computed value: 2.141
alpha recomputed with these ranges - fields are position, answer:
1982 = 1.621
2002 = 2.142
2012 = 2.097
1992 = 1.66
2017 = 2.097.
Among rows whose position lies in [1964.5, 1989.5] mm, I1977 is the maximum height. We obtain 2.358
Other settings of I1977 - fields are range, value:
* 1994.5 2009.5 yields 2.142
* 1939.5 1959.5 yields 2.543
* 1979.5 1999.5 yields 1.922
